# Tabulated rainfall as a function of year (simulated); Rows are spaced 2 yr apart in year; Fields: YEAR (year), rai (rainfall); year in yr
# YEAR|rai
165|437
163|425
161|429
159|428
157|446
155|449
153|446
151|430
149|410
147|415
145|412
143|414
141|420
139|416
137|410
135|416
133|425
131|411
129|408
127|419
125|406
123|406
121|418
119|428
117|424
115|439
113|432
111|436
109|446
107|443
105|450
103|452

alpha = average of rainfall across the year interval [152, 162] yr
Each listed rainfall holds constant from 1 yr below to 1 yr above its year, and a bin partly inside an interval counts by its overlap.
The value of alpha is 440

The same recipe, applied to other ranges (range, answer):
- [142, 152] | 416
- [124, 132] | 411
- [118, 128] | 415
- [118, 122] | 423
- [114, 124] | 423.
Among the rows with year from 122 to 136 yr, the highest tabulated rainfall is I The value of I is 425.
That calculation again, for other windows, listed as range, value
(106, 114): 446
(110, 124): 439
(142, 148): 415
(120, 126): 418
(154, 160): 449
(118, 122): 428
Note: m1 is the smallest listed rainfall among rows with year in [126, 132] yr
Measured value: 408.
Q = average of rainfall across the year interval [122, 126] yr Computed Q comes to 406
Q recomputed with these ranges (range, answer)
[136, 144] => 415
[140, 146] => 415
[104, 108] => 446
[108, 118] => 435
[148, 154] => 429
